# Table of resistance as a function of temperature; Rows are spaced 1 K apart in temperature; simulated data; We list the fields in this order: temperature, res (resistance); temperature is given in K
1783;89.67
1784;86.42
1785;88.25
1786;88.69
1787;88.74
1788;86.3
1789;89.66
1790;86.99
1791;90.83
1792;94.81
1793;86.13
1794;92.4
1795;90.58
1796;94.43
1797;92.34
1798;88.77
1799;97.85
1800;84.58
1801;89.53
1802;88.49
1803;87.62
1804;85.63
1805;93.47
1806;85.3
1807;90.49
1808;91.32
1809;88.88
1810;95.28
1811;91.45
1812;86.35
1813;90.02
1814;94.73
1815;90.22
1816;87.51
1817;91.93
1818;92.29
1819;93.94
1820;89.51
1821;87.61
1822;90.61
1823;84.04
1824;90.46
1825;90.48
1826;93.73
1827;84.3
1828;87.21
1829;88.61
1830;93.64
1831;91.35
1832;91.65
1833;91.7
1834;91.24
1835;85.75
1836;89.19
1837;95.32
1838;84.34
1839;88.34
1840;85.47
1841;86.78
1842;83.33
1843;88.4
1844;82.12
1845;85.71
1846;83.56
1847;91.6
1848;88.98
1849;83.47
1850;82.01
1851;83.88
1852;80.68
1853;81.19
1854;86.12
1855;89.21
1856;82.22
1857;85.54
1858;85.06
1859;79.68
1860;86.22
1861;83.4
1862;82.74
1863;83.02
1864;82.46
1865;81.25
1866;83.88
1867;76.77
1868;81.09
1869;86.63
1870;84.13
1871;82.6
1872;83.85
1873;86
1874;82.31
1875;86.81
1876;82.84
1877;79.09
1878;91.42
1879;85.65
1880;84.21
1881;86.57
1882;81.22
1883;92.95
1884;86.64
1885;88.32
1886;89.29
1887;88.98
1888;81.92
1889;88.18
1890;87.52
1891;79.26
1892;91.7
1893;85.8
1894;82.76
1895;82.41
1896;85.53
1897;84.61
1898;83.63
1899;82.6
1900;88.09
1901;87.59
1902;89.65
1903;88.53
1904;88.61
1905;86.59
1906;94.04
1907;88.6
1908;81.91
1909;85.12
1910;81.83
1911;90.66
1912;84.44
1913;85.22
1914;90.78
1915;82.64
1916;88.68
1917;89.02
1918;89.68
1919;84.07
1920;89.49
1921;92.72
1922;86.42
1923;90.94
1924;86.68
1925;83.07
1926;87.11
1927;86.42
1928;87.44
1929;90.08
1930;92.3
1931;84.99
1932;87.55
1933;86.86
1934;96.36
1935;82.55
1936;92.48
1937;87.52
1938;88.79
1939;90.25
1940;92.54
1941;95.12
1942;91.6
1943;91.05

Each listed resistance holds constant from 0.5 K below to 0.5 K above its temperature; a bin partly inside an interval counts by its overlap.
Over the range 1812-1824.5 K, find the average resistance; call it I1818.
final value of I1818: 90.1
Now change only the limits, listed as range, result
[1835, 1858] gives 85.8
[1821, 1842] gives 89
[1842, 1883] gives 84.2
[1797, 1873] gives 87.3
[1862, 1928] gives 85.9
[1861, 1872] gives 82.6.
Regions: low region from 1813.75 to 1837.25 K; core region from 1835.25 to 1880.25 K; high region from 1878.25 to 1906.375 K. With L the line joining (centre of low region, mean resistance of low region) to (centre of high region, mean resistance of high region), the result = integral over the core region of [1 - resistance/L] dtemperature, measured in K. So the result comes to 1.9 K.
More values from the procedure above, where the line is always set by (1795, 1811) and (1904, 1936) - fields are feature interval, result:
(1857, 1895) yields 1.7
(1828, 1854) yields 0.7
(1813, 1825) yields 0.0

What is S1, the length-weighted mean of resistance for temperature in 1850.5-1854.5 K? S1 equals 83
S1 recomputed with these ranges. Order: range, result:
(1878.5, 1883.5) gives 86.1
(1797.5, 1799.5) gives 93.3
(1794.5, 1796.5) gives 92.5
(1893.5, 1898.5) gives 83.8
